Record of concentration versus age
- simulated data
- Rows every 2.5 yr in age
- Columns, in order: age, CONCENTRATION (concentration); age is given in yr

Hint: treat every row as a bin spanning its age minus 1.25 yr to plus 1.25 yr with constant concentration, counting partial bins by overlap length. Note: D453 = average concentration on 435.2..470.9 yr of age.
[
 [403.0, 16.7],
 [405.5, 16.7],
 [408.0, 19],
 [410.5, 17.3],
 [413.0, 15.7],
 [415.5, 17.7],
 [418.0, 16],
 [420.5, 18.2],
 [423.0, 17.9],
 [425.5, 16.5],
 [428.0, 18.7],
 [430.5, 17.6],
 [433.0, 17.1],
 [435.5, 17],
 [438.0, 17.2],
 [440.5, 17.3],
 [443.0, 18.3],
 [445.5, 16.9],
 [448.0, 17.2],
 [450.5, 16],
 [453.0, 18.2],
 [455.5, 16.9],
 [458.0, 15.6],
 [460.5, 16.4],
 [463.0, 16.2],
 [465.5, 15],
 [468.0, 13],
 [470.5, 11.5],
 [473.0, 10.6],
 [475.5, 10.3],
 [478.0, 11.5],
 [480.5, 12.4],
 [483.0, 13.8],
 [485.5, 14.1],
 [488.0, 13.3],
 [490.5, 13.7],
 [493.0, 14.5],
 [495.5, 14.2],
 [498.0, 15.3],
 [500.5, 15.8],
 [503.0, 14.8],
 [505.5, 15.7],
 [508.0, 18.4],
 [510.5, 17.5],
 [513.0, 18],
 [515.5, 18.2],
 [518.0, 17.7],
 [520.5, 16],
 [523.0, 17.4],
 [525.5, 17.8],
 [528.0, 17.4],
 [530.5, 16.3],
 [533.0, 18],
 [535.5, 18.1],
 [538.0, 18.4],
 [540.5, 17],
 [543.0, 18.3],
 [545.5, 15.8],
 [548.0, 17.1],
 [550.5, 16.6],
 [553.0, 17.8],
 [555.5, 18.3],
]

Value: 16.3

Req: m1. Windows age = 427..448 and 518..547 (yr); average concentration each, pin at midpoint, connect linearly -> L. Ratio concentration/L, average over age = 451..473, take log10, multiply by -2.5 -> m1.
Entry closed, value 0.16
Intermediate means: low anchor 17.5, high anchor 17.3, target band 15.1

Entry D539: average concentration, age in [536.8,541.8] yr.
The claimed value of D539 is 17.7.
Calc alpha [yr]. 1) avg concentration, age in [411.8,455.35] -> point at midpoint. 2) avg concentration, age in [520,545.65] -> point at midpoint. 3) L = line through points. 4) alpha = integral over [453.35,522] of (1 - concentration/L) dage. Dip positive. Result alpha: 9.8 yr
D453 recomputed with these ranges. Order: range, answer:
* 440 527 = 15.4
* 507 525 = 17.6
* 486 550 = 16.6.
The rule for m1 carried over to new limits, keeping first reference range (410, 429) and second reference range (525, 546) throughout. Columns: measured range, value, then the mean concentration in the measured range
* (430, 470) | 0.051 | 16.5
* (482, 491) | 0.257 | 13.7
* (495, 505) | 0.152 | 15.1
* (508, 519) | -0.029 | 17.9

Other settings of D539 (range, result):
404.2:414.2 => 17.2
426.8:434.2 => 17.8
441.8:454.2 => 17.3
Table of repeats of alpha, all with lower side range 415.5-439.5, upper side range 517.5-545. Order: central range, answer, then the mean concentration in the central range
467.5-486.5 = 5.8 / 12.1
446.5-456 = 0.2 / 17.1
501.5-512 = 0.5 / 16.6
